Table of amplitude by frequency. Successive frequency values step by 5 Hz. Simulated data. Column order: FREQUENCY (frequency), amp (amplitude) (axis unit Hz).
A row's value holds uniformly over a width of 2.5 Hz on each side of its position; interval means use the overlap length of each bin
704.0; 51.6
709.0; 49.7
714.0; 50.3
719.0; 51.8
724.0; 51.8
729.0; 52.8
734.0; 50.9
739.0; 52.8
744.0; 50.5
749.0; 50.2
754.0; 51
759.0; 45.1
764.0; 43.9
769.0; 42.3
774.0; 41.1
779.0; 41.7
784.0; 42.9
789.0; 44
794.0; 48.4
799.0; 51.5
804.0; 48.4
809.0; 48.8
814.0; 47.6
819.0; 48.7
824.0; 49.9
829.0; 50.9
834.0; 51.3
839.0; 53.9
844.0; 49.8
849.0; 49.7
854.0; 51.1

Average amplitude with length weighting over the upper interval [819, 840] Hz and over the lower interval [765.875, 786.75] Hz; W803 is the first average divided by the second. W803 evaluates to 1.2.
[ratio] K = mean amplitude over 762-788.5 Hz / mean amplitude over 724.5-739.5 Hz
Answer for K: 0.8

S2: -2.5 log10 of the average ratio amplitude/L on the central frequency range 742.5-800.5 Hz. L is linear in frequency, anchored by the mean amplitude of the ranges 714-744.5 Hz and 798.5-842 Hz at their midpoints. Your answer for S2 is 0.11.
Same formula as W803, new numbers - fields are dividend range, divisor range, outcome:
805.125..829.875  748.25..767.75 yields 1.04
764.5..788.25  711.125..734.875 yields 0.82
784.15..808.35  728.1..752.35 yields 0.93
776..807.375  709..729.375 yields 0.90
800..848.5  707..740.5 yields 0.97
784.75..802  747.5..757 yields 0.94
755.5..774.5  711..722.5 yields 0.86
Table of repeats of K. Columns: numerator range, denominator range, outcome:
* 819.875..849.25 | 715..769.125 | 1.02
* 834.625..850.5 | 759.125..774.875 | 1.19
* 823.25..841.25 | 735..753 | 1.01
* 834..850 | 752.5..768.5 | 1.12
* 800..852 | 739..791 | 1.09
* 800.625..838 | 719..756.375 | 0.96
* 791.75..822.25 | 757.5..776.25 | 1.14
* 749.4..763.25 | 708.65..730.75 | 0.93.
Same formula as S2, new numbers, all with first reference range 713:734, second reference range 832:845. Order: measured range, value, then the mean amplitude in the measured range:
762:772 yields 0.20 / 43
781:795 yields 0.16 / 44.6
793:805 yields 0.05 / 49.7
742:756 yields 0.02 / 50.6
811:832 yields 0.05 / 49.3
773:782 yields 0.24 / 41.5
